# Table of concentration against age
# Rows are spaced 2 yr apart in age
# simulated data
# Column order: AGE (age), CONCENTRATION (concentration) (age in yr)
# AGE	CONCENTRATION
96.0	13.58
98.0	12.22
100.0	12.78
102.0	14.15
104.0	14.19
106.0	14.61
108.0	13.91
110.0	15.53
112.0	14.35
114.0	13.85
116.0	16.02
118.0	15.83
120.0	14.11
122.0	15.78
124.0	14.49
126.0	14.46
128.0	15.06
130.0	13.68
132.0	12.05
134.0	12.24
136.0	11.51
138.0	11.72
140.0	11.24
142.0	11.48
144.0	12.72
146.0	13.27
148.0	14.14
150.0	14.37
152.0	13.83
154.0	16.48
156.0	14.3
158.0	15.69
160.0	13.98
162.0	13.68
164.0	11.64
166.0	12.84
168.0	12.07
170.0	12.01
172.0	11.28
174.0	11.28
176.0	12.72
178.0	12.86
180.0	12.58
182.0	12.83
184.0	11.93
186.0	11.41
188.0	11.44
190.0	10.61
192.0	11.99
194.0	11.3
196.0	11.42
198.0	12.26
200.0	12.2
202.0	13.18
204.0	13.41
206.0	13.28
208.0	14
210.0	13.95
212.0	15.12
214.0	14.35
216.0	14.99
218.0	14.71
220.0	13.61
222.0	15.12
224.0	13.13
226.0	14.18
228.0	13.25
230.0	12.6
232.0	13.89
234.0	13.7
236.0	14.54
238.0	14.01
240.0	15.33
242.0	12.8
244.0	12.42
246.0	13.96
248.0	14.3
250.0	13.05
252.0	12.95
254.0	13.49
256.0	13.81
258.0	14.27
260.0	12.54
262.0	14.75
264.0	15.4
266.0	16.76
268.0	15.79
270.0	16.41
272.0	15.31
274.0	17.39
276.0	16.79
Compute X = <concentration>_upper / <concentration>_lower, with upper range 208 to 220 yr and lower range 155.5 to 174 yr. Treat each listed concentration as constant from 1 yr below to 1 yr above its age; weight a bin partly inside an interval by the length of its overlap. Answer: 1.12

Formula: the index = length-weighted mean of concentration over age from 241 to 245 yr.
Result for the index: 12.6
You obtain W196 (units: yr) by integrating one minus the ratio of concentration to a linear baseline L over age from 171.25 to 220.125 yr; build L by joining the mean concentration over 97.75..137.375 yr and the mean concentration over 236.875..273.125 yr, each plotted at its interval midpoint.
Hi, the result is 5.0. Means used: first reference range 14.1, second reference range 14.3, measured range 12.7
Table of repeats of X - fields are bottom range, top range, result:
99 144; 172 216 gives 0.92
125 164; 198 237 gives 1.03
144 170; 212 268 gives 1.02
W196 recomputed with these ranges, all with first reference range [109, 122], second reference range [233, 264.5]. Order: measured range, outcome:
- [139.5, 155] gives 1.27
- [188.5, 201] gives 2.34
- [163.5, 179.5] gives 2.63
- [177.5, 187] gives 1.40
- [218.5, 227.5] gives 0.02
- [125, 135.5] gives 1.04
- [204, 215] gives 0.07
